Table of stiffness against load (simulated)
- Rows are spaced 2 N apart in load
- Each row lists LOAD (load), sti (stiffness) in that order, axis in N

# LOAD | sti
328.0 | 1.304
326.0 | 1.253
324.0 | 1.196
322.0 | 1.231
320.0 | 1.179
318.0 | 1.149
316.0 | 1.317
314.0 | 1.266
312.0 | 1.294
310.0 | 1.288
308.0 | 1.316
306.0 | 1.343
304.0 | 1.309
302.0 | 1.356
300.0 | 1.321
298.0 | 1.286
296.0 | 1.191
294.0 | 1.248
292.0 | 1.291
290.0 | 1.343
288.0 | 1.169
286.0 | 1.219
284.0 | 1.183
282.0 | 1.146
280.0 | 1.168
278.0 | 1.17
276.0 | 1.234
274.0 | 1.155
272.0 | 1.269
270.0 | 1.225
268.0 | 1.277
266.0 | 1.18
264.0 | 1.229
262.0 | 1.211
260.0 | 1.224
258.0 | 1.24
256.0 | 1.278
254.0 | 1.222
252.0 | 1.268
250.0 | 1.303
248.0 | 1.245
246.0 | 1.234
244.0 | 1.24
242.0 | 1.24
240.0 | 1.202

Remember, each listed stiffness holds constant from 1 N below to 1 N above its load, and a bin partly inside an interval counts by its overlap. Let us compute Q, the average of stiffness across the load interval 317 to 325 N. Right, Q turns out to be 1.19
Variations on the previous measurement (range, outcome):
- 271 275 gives 1.21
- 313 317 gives 1.29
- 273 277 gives 1.19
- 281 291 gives 1.21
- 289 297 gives 1.27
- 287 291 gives 1.26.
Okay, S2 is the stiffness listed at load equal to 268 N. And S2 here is 1.277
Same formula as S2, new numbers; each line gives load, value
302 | 1.356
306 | 1.343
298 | 1.286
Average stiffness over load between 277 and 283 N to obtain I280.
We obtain 1.16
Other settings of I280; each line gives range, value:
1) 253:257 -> 1.25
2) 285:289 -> 1.19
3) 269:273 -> 1.25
